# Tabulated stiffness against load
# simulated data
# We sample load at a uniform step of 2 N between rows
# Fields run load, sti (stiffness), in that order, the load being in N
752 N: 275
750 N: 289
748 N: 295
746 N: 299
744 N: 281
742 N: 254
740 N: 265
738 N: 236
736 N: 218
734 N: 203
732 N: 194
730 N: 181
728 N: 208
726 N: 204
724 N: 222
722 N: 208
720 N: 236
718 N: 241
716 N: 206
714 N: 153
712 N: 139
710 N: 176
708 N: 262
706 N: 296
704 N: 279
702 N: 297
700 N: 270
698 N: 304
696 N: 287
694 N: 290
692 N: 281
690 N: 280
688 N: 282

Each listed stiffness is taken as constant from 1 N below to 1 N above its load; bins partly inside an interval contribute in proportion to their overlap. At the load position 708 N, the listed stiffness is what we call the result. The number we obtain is 262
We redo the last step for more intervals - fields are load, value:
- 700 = 270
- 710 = 176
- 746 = 299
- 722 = 208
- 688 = 282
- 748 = 295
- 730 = 181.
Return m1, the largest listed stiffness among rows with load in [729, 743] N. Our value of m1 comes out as 265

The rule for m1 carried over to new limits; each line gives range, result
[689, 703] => 304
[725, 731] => 208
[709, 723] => 241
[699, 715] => 297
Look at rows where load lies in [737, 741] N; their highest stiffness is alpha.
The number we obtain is 265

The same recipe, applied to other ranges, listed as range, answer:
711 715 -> 153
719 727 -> 236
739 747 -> 299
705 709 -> 296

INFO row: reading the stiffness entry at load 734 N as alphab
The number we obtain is 203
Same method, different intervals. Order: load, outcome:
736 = 218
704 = 279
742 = 254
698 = 304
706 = 296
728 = 208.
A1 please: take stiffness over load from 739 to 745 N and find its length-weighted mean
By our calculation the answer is 267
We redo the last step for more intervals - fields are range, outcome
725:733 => 197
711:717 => 166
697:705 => 288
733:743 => 235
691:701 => 286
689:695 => 284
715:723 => 223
